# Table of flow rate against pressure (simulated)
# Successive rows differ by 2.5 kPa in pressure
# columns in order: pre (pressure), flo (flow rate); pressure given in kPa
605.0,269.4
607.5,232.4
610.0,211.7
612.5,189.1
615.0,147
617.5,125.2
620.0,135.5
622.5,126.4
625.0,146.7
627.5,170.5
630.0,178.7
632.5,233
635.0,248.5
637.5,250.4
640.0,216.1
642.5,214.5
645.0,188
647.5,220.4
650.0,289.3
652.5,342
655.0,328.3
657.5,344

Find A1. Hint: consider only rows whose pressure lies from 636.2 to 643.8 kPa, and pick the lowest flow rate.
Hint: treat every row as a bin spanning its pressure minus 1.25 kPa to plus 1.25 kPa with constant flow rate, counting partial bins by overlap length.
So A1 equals 214.5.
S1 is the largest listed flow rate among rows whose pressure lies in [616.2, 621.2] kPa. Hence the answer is 135.5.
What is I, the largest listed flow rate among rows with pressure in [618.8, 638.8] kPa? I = 250.4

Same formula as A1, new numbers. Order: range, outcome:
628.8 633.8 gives 178.7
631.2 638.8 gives 233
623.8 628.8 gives 146.7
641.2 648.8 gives 188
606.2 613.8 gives 189.1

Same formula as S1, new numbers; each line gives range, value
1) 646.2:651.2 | 289.3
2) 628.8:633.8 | 233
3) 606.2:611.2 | 232.4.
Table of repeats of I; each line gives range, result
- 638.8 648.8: 220.4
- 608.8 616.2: 211.7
